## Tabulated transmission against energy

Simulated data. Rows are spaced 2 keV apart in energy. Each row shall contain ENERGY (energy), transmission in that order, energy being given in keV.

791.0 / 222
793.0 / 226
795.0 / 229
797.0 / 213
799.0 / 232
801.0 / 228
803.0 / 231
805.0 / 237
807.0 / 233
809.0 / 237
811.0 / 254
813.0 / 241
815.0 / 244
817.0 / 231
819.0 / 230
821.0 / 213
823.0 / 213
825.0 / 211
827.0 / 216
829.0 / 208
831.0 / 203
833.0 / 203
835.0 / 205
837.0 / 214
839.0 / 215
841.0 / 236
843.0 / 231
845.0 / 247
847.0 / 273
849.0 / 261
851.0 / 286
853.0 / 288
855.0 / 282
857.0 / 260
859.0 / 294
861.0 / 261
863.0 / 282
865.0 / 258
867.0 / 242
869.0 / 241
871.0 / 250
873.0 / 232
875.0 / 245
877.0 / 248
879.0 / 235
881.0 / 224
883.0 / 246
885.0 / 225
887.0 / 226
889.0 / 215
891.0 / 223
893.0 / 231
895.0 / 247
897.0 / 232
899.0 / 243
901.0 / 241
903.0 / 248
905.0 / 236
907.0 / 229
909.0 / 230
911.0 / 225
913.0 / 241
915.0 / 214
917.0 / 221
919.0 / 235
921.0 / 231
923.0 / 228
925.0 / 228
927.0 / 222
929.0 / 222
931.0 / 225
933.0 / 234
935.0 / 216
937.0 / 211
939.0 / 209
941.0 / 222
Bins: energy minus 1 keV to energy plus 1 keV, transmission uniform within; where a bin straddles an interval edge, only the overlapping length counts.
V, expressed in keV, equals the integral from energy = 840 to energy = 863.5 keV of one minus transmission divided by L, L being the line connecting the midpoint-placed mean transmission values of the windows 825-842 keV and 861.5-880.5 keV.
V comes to -3.7 keV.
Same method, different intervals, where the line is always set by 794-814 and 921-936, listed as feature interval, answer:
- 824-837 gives 1.3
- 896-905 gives -0.5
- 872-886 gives -0.5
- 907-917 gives 0.0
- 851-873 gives -3.4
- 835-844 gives 0.4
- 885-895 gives 0.1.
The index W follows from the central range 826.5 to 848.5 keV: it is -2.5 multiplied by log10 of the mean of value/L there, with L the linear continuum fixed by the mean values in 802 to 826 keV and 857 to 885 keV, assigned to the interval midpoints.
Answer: 0.07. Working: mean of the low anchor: 231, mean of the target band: 224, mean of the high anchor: 250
